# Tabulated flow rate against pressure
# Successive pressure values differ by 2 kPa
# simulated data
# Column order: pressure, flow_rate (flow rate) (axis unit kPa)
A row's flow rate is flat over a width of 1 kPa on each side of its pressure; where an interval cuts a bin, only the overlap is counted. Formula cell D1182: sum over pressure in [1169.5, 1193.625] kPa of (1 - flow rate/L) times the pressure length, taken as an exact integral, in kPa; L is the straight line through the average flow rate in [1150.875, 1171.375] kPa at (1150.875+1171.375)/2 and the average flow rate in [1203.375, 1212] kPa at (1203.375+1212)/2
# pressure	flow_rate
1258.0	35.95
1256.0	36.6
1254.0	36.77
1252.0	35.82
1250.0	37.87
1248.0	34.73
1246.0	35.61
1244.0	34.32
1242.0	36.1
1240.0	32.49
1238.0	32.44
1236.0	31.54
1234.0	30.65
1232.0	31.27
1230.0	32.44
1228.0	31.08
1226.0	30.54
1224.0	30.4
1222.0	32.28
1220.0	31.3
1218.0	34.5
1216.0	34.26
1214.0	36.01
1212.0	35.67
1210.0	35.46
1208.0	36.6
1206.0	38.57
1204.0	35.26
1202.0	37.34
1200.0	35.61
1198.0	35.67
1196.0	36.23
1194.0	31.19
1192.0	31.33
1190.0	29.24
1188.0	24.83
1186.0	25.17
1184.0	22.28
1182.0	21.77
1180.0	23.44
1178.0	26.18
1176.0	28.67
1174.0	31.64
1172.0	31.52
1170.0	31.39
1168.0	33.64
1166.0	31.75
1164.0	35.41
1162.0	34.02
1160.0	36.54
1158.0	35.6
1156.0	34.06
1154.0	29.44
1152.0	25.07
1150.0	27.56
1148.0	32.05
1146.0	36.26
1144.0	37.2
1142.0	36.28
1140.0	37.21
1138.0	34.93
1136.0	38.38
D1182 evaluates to 4.9 kPa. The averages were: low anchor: 32.6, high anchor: 36.4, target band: 27.3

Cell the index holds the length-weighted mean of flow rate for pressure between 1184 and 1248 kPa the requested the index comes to 32.9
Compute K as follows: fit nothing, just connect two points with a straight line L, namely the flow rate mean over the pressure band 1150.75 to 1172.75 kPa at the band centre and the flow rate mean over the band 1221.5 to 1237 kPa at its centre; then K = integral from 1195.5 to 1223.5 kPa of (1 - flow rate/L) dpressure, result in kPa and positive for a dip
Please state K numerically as -3.2 kPa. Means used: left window 32.5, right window 31.2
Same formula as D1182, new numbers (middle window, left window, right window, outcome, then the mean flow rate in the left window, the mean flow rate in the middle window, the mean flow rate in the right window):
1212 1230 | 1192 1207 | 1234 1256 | 1.2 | 35.4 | 32.7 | 34.7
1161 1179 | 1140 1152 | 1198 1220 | 1.4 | 33.4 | 31.6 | 35.7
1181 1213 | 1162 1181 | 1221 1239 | -1.1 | 30.6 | 32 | 31.4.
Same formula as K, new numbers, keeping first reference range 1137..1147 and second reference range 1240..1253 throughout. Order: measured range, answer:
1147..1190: 7.8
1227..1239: 1.4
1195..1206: -0.1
